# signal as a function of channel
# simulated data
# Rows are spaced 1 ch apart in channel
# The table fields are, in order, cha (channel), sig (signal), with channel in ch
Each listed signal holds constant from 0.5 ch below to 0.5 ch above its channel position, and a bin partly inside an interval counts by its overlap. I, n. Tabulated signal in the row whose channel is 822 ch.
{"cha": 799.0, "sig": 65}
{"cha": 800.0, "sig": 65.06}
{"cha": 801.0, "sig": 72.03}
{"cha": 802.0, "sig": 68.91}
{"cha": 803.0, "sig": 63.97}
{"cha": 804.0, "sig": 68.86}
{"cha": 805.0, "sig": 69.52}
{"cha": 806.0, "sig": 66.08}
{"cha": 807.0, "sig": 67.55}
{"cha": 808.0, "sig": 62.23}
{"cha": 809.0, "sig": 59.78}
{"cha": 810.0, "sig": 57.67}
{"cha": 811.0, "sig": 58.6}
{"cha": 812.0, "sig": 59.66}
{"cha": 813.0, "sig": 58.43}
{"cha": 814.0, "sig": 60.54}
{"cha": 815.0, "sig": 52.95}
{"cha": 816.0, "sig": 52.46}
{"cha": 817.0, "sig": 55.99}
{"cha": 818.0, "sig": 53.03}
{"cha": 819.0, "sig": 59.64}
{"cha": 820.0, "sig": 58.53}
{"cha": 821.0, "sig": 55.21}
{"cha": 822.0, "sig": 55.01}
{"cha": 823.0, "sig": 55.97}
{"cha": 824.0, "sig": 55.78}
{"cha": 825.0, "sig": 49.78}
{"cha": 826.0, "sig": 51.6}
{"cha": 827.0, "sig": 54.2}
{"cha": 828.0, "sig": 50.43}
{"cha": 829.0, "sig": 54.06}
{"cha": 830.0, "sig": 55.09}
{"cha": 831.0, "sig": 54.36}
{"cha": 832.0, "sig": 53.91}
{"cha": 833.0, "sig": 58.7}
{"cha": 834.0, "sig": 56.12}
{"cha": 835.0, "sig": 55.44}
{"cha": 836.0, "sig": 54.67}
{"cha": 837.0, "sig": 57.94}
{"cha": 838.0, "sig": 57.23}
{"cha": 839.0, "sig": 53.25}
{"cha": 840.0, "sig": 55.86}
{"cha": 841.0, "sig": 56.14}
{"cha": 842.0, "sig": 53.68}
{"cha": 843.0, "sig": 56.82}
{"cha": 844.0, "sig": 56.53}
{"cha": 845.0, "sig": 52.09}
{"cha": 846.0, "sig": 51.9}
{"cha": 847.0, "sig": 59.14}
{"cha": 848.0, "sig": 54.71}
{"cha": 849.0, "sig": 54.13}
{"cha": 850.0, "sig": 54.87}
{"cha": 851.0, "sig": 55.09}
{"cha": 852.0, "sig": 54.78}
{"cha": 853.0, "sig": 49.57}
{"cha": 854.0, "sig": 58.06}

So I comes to 55.01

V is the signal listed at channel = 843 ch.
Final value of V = 56.82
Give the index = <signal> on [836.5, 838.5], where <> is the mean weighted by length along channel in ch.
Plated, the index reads 57.6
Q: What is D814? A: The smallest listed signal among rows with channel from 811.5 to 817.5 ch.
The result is 52.46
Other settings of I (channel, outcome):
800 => 65.06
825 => 49.78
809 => 59.78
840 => 55.86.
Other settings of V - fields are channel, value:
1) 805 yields 69.52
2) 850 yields 54.87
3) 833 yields 58.7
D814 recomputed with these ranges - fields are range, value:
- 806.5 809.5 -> 59.78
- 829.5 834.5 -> 53.91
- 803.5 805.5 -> 68.86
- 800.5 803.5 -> 63.97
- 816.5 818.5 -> 53.03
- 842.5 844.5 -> 56.53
